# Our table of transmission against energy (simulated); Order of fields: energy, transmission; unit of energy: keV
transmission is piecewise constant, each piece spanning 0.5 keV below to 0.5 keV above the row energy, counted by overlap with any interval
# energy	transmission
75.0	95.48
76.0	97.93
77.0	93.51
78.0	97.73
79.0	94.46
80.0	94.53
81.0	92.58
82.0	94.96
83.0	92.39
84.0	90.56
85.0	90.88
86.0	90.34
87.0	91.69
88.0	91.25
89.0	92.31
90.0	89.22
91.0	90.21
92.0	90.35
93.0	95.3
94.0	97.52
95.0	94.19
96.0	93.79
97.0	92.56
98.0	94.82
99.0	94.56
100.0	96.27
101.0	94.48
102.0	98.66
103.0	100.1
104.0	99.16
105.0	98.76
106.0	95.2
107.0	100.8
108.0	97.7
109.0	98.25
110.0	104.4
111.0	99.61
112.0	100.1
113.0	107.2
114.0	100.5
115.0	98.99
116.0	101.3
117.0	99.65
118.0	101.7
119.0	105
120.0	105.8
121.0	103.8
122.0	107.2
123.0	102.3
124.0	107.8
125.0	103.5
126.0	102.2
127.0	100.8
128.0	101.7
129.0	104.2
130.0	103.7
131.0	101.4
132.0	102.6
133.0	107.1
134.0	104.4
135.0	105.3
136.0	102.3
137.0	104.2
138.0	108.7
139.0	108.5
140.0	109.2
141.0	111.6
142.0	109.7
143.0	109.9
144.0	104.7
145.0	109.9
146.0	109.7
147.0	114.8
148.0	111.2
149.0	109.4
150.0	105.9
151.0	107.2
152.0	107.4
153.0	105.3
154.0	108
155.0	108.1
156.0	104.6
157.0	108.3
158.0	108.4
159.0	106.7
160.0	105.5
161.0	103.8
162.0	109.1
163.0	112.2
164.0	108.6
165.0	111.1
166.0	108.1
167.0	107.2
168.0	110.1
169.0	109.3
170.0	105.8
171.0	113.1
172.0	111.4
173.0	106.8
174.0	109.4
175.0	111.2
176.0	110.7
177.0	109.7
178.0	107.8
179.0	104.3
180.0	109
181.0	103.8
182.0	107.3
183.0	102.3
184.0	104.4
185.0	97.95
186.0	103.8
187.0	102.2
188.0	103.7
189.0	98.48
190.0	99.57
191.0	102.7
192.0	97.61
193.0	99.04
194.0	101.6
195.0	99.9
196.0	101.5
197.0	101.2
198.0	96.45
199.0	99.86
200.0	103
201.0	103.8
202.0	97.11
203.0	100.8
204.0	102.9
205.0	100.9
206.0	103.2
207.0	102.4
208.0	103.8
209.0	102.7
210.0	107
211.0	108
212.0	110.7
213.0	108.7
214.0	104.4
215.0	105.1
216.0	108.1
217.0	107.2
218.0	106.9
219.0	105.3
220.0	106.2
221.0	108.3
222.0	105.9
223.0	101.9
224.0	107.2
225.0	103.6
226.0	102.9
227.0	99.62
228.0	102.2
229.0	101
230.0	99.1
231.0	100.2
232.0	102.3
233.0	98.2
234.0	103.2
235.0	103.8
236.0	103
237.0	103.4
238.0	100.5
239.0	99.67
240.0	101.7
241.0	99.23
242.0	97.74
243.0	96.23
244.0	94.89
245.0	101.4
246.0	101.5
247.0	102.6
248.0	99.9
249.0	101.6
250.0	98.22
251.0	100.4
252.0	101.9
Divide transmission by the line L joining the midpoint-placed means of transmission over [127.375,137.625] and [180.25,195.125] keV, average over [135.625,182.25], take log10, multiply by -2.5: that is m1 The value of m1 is -0.06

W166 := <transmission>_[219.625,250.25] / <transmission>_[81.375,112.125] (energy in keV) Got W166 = 1.07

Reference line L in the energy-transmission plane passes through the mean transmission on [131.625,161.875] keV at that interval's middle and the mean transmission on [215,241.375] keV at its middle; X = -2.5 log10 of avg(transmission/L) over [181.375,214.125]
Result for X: 0.02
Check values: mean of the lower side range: 107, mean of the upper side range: 103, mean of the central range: 102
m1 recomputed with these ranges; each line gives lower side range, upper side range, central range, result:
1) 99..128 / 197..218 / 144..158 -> -0.06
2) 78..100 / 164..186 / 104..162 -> -0.05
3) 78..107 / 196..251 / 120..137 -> -0.08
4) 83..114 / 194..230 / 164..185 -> -0.07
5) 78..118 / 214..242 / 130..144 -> -0.09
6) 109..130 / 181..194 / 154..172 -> -0.06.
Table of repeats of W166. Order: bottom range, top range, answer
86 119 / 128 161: 1.10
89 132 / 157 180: 1.09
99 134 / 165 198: 1.03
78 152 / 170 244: 1.03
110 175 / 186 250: 0.96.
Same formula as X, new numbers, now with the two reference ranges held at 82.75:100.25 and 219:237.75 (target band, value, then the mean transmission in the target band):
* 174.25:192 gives -0.05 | 105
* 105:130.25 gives -0.08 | 102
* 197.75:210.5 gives -0.01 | 102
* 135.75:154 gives -0.12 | 108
